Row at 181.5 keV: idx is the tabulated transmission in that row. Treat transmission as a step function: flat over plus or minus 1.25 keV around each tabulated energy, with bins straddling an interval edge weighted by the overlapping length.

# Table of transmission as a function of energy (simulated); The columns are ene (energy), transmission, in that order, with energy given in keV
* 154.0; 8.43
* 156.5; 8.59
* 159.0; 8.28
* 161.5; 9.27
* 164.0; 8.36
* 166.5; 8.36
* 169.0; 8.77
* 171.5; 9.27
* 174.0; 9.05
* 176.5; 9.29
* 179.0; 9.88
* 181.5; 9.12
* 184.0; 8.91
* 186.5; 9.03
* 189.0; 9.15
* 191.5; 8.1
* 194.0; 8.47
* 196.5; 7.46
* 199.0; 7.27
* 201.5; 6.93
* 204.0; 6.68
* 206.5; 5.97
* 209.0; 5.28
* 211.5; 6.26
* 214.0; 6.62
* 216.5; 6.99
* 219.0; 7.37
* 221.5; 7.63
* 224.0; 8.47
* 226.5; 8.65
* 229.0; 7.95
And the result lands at 9.12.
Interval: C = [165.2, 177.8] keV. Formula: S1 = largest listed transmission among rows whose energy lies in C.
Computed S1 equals 9.29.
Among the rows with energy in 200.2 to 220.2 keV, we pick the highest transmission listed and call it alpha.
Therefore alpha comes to 7.37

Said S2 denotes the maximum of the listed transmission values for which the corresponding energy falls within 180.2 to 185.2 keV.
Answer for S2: 9.12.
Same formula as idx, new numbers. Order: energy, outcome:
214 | 6.62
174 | 9.05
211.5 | 6.26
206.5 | 5.97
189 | 9.15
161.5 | 9.27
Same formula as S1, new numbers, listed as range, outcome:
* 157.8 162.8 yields 9.27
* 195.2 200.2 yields 7.46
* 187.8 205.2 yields 9.15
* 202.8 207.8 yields 6.68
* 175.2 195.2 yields 9.88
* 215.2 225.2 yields 8.47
